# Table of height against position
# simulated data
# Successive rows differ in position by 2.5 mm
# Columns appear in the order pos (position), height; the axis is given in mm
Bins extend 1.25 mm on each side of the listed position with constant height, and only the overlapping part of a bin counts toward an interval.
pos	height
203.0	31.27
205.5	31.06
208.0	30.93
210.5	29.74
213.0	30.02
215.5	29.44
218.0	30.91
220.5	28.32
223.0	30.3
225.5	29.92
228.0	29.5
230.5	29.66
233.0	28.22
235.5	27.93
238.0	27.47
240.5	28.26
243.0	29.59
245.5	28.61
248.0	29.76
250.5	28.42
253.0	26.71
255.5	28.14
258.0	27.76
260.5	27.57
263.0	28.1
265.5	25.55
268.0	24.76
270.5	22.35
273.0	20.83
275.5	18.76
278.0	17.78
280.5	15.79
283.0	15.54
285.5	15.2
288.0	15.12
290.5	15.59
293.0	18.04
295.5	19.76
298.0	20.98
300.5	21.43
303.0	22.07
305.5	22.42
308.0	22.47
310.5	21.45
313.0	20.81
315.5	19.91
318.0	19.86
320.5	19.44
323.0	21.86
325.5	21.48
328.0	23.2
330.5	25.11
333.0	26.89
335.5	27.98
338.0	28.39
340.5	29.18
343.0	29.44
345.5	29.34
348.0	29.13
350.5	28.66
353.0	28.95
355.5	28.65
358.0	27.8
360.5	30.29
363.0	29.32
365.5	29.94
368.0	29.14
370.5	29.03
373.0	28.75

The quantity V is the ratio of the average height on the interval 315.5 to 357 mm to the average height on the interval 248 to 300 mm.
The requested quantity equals 1.2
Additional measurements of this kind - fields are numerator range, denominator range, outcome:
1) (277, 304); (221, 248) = 0.62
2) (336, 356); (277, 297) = 1.74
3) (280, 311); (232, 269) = 0.68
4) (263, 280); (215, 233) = 0.74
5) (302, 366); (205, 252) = 0.87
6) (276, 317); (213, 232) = 0.64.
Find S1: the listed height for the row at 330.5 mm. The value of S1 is 25.11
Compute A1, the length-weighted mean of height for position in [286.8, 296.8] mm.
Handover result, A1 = 17.2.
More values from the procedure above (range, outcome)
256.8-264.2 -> 27.8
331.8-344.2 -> 28.4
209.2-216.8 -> 29.7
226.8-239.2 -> 28.6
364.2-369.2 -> 29.5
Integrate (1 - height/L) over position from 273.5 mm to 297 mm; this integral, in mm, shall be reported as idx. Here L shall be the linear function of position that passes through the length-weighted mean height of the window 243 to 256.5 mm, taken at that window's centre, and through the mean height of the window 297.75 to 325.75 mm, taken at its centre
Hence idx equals 7.0 mm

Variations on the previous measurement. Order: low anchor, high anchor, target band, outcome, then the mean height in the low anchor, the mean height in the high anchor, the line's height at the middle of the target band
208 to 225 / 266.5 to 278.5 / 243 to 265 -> -3.74 mm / 29.9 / 21.2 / 24.1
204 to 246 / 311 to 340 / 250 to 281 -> 3.32 mm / 29.4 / 23.3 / 27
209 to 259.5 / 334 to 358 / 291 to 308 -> 4.81 mm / 28.9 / 28.8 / 28.8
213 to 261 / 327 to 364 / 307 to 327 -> 5.24 mm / 28.8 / 28.2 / 28.3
